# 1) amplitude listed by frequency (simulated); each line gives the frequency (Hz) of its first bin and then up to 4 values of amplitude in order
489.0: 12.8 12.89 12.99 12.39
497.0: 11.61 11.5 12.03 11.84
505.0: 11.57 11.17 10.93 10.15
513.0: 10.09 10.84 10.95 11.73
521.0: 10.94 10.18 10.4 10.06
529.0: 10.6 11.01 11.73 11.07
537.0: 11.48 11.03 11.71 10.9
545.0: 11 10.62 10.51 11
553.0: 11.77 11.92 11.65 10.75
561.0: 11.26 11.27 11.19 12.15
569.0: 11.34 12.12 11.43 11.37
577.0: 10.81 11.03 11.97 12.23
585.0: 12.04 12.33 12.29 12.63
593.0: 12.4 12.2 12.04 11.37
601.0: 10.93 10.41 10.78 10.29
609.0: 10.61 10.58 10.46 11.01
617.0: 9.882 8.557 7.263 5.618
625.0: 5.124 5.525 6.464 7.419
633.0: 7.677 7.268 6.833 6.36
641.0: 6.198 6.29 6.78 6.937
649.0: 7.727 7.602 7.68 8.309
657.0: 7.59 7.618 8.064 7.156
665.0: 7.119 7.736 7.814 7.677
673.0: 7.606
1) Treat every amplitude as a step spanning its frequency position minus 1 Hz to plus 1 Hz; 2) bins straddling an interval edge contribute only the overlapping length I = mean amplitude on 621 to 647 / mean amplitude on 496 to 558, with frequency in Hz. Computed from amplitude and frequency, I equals 0.59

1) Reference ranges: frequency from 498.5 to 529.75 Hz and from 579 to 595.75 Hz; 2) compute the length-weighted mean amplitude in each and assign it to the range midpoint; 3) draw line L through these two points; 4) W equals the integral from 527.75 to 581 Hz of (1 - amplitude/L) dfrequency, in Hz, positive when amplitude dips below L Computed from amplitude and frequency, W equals 1.6 Hz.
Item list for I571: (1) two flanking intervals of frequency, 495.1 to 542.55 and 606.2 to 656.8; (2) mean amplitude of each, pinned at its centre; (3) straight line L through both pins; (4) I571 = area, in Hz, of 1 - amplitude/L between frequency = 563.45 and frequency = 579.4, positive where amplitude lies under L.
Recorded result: -3.2 Hz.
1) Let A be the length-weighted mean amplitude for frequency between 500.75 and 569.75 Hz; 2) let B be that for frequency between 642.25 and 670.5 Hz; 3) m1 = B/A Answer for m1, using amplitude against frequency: 0.7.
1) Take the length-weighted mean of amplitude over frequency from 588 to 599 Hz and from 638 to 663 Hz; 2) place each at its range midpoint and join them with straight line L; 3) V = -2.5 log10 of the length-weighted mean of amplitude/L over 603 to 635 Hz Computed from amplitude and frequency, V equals 0.19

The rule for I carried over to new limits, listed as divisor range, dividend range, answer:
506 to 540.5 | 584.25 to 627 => 0.95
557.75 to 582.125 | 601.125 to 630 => 0.77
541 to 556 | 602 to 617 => 0.95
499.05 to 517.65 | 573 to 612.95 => 1.03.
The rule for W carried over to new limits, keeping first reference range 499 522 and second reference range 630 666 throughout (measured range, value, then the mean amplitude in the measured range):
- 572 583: -2.6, 11.4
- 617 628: 1.7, 6.73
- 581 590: -3.2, 12.2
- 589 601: -4.5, 12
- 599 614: -3.9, 10.6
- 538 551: -1.0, 11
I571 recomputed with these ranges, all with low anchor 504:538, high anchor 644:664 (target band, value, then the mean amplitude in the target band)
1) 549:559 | -1.34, 11.4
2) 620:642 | 4.31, 6.52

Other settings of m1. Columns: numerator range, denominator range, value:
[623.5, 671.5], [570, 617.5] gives 0.62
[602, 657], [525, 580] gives 0.71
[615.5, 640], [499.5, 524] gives 0.64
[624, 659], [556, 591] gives 0.60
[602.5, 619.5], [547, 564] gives 0.92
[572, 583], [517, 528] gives 1.07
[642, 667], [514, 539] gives 0.68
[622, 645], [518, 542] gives 0.59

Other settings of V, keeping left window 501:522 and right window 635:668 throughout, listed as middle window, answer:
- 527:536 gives -0.05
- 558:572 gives -0.19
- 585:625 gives -0.22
